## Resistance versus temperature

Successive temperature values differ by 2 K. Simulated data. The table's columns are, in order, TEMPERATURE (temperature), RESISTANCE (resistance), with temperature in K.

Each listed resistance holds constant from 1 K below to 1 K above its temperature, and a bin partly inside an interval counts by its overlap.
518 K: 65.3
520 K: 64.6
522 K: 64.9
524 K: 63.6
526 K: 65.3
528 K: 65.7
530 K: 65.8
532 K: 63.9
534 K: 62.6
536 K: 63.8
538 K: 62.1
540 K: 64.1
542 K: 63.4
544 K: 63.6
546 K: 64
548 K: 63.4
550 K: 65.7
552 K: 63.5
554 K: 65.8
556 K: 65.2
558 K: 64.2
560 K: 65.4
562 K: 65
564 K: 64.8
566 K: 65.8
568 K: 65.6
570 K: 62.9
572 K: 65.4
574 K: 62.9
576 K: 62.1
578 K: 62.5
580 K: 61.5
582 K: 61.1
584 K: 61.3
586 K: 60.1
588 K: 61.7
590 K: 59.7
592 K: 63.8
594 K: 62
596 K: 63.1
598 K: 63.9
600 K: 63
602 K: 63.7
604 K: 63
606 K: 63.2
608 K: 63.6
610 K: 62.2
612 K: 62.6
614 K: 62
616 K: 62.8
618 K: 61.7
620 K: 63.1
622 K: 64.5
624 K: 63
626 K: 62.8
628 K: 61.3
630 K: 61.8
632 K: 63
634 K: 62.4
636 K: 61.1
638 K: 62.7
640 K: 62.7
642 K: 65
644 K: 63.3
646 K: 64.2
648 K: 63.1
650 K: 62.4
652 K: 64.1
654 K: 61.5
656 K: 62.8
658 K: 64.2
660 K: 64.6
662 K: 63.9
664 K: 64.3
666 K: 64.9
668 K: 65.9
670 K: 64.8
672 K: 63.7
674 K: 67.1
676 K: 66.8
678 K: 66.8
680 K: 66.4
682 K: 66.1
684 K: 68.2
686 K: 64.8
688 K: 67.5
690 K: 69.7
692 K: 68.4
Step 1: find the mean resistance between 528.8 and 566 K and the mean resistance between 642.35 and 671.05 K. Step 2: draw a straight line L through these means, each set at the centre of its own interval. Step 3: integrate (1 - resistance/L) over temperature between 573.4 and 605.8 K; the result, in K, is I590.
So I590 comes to 1.0 K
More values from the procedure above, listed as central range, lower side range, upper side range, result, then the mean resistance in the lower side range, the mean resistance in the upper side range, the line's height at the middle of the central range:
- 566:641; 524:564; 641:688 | 2.2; 64.3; 64.8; 64.6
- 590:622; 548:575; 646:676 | 0.8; 64.7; 64.2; 64.5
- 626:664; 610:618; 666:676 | 0.6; 62.3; 65.5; 64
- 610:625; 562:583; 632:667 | 0.2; 63.5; 63.4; 63.4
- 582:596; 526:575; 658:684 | 0.7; 64.4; 65.5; 64.7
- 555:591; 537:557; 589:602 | 0.1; 64.1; 62.7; 63.3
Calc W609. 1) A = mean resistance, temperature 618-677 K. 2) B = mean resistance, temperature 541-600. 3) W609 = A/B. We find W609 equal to 1.00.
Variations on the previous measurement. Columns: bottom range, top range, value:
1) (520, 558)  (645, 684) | 1.01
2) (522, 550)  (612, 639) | 0.98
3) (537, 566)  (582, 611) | 0.97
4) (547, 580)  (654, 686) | 1.01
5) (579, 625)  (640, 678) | 1.03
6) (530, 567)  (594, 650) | 0.98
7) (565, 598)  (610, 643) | 1.00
